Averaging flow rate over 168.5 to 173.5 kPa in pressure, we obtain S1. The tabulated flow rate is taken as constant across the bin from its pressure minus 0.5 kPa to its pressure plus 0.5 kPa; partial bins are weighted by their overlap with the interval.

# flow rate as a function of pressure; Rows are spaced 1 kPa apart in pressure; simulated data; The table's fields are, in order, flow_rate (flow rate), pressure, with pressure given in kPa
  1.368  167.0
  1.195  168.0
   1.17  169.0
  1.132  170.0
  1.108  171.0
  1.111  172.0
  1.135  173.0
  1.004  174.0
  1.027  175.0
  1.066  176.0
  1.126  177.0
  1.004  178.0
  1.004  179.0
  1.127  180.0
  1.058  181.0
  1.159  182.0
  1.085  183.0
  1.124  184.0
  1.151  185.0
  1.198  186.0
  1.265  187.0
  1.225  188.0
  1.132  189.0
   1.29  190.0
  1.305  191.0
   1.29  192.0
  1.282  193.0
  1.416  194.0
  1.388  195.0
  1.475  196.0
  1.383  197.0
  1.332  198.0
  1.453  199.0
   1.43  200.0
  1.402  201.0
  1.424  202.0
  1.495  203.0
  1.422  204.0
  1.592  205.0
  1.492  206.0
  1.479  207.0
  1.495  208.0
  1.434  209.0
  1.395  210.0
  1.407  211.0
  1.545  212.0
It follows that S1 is 1.13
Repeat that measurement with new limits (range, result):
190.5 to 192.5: 1.3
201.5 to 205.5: 1.48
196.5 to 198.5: 1.36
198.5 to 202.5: 1.43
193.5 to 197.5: 1.42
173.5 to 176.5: 1.03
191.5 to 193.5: 1.29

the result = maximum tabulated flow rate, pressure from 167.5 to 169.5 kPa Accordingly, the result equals 1.195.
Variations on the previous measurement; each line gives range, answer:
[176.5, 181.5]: 1.127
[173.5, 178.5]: 1.126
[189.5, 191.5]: 1.305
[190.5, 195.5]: 1.416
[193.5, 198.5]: 1.475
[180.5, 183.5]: 1.159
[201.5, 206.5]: 1.592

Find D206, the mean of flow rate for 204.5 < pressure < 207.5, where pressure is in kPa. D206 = 1.52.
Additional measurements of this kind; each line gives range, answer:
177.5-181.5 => 1.05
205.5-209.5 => 1.48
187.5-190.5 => 1.22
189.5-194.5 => 1.32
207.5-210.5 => 1.44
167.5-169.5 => 1.18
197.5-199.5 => 1.39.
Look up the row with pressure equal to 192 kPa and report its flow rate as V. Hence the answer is 1.29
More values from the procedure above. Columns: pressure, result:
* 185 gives 1.151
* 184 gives 1.124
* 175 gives 1.027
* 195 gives 1.388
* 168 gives 1.195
